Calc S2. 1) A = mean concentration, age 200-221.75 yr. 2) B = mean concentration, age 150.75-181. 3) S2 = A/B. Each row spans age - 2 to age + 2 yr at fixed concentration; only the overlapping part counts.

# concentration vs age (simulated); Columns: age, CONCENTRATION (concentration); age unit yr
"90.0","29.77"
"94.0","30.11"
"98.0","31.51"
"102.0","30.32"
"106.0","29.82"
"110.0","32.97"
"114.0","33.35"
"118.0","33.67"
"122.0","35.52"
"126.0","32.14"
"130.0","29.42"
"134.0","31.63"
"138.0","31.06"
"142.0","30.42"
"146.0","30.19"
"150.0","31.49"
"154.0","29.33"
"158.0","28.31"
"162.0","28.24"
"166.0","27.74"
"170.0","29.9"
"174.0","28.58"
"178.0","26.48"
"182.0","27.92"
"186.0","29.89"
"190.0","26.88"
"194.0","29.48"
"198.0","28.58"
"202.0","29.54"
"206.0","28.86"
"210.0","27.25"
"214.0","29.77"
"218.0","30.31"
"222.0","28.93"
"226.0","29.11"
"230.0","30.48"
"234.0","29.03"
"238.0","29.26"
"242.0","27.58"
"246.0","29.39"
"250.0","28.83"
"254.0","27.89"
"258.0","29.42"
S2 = 1.02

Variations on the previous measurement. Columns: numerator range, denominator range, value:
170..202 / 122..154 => 0.91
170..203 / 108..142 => 0.88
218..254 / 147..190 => 1.01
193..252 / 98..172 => 0.94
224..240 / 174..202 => 1.04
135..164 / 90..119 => 0.95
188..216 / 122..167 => 0.94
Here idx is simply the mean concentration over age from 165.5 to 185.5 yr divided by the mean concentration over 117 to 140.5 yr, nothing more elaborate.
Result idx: 0.88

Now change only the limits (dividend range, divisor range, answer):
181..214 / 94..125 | 0.89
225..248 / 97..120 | 0.91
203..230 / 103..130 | 0.90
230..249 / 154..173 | 1.01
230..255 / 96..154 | 0.91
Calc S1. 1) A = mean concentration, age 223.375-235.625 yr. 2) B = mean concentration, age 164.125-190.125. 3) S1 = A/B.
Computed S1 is 1.04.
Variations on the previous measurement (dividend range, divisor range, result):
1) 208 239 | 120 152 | 0.93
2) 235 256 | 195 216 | 0.99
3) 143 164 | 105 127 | 0.89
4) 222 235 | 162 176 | 1.03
